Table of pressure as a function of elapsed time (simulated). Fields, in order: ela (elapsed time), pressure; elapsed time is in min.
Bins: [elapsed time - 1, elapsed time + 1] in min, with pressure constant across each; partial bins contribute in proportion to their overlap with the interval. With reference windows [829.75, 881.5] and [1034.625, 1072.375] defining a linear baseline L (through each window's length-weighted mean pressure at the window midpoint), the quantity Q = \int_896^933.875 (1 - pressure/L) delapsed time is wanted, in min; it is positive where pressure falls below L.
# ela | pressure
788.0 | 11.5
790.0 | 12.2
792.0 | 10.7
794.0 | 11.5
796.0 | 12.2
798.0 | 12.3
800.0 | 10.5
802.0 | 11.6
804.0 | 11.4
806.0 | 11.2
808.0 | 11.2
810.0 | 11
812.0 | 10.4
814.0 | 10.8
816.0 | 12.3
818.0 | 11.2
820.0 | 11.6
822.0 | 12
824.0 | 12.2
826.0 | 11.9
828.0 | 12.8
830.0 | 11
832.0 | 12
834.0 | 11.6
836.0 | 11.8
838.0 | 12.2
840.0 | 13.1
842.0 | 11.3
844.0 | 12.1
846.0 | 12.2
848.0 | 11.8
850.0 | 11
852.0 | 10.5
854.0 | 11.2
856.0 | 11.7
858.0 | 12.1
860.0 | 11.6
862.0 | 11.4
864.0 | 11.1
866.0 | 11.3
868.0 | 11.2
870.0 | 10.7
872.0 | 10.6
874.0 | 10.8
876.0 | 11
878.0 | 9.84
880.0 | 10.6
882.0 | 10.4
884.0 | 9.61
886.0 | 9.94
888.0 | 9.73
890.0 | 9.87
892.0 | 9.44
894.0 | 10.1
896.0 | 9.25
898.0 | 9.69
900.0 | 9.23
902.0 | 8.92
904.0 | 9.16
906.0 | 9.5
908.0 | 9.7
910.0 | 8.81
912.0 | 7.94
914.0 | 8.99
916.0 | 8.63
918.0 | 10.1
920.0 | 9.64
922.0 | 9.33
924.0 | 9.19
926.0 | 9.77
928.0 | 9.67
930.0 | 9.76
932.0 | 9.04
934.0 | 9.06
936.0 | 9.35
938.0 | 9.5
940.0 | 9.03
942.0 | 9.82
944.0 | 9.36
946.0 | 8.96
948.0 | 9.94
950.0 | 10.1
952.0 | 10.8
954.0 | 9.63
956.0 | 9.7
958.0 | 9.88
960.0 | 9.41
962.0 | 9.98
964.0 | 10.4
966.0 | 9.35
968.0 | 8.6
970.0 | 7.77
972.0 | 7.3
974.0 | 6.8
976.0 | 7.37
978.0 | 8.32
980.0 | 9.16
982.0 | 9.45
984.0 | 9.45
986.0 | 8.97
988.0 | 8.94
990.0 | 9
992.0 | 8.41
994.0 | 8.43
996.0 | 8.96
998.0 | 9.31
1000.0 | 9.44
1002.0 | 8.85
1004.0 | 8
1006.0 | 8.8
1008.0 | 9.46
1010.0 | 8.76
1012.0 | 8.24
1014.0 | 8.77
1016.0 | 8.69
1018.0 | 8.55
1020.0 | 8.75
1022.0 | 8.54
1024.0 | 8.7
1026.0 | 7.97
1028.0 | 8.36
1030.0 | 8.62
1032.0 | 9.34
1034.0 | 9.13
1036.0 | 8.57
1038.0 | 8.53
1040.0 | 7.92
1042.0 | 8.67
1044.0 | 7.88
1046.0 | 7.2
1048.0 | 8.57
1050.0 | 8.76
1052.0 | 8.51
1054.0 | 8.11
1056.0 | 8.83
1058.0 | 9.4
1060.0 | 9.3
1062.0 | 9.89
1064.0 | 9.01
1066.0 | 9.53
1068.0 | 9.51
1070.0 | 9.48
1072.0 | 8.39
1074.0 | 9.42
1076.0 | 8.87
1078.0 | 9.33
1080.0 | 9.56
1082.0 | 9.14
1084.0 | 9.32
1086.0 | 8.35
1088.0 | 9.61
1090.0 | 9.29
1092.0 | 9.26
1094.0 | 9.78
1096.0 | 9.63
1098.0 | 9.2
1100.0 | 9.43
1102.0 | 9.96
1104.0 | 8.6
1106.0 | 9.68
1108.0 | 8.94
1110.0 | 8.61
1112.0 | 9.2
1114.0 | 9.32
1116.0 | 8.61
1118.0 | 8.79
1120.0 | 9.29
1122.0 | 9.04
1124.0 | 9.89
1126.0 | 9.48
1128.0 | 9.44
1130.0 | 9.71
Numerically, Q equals 4.7 min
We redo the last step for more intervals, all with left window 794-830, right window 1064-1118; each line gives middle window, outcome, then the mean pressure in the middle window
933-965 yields 2.2 min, 9.68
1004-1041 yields 4.4 min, 8.63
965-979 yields 3.1 min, 7.93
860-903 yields 2.8 min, 10.3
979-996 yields 1.9 min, 8.98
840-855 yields -0.4 min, 11.6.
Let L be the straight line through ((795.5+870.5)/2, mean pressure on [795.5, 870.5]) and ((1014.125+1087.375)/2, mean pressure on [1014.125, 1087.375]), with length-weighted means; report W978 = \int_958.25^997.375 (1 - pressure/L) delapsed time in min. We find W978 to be 3.86 min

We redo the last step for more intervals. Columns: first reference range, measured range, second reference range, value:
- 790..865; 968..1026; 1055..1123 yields 8.35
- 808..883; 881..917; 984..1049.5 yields 3.99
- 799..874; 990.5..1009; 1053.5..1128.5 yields 2.18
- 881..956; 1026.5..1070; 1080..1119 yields 2.49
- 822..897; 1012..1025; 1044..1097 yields 1.27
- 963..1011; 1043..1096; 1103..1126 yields -0.31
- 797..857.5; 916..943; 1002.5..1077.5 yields 2.04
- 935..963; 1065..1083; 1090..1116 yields 0.20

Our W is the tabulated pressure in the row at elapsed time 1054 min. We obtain 8.11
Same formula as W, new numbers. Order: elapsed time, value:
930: 9.76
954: 9.63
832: 12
